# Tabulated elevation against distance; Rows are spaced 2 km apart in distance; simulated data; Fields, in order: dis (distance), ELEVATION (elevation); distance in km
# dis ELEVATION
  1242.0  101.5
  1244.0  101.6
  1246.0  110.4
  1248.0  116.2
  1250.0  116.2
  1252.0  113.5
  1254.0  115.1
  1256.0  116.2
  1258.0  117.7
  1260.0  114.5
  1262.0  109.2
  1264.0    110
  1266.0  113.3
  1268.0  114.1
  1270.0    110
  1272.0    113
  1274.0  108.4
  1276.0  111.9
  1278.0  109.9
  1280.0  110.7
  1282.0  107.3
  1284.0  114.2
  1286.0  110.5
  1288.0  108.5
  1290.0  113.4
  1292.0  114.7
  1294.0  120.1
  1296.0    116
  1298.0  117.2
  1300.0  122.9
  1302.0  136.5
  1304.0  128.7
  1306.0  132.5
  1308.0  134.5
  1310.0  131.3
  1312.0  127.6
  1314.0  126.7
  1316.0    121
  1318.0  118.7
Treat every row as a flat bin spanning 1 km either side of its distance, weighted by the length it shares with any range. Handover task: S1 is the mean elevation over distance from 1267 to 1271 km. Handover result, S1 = 112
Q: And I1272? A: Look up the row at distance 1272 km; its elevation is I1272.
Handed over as 113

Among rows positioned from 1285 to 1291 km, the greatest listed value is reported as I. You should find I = 113.4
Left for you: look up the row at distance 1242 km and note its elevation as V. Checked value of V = 101.5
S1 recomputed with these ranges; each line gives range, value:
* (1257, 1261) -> 116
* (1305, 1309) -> 134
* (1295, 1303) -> 123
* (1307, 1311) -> 133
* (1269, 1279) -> 111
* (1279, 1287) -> 111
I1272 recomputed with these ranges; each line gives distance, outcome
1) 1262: 109.2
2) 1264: 110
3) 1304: 128.7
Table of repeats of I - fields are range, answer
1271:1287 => 114.2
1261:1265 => 110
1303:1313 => 134.5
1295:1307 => 136.5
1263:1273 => 114.1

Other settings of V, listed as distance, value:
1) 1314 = 126.7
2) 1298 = 117.2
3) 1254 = 115.1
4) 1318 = 118.7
